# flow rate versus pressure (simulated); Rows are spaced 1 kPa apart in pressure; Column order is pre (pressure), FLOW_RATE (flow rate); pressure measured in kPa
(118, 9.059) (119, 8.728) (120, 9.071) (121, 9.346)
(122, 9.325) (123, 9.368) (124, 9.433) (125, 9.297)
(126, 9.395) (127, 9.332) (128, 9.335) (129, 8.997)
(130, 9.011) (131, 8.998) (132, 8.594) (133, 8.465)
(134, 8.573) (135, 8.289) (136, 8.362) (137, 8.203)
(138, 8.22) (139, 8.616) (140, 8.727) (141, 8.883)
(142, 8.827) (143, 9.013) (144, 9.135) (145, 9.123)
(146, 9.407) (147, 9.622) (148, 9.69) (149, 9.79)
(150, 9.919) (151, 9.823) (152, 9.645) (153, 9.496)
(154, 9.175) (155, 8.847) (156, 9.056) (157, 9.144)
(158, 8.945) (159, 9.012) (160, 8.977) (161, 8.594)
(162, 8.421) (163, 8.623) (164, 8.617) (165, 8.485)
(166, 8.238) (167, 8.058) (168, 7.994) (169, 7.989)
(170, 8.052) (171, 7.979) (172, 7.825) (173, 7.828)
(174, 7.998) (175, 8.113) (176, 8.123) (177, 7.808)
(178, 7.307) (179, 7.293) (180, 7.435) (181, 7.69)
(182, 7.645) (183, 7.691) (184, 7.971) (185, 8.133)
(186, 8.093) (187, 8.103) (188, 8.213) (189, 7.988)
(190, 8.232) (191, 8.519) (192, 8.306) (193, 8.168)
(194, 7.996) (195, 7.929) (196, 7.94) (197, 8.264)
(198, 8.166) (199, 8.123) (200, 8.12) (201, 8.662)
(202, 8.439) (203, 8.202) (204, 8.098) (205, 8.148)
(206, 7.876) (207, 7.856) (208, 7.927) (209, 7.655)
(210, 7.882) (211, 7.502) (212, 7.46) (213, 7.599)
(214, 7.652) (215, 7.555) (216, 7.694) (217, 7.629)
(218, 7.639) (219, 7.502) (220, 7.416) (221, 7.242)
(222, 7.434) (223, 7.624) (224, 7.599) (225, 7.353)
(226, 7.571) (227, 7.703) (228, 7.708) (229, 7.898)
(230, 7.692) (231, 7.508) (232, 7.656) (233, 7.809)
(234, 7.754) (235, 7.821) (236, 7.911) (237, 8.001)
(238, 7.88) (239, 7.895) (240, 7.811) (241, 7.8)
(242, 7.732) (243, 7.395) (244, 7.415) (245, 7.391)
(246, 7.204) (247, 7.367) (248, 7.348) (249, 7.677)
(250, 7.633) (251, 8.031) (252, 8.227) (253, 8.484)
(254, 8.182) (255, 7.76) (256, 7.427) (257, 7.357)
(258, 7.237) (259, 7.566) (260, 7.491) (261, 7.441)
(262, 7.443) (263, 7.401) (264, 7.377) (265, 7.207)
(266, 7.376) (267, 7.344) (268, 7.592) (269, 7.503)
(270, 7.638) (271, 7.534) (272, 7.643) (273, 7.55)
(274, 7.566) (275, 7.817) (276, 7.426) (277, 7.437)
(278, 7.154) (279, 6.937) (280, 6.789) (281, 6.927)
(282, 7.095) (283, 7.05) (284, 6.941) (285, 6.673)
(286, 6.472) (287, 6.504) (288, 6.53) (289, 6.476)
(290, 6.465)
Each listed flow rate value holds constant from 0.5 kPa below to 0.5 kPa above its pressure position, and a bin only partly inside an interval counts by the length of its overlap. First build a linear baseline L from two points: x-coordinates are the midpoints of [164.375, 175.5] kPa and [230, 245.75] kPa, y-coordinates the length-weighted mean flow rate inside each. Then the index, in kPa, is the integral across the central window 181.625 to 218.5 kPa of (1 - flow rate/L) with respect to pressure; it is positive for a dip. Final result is -0.3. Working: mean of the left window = 8.06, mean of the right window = 7.71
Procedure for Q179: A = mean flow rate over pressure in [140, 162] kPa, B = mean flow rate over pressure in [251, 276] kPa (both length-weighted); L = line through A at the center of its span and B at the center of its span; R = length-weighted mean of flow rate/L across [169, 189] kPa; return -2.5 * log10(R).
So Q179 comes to 0.12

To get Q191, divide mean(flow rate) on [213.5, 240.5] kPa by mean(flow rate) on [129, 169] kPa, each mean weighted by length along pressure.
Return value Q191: 0.86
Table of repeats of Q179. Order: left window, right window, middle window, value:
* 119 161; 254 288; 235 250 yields 0.01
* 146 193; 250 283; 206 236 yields 0.04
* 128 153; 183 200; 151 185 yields 0.03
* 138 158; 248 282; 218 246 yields 0.05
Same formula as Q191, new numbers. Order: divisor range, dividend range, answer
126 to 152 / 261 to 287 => 0.81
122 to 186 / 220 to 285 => 0.87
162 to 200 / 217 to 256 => 0.96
